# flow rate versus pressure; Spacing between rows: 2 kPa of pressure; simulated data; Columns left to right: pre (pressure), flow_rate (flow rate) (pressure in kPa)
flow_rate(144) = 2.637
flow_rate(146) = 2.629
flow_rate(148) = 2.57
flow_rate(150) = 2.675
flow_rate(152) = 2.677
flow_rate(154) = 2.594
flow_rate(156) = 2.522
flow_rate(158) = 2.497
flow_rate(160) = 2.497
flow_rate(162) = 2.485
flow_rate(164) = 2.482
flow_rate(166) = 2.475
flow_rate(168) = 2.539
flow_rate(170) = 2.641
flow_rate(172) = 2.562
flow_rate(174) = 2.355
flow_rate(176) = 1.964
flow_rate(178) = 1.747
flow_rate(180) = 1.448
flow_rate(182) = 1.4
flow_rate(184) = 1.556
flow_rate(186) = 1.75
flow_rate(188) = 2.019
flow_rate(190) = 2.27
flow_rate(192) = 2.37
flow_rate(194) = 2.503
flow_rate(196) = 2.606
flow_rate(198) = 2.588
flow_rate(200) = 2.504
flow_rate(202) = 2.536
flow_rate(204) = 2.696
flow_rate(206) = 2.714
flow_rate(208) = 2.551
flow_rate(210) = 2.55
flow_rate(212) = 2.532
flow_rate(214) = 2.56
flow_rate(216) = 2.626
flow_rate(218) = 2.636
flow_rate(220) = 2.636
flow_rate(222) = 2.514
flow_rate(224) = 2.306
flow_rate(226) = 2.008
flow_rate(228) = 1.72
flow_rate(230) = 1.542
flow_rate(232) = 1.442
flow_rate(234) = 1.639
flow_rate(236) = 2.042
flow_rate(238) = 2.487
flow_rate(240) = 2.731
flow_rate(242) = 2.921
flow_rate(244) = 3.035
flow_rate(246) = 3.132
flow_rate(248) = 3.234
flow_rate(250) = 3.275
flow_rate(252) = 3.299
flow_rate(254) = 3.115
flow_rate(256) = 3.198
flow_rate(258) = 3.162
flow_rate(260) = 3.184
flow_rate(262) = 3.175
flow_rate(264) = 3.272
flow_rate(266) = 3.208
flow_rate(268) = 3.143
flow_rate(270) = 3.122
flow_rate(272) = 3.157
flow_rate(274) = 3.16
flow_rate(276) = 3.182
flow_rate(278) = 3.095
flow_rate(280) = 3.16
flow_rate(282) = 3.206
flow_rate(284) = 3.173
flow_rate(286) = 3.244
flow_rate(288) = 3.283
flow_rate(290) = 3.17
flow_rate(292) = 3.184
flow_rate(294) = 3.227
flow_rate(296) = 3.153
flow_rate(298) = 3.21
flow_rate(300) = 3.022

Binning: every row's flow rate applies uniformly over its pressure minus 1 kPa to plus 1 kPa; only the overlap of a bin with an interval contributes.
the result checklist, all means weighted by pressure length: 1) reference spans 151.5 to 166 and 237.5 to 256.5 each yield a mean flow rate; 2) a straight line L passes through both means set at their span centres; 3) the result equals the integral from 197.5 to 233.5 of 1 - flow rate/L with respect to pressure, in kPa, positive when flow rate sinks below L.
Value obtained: 6.3 kPa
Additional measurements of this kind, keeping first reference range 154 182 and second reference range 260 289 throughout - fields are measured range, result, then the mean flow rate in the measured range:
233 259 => 0.8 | 2.87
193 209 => -0.1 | 2.59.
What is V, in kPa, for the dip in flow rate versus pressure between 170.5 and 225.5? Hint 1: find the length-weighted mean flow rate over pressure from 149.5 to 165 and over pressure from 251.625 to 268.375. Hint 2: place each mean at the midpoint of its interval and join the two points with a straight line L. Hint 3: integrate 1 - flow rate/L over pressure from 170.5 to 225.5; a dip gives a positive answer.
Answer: 9.7 kPa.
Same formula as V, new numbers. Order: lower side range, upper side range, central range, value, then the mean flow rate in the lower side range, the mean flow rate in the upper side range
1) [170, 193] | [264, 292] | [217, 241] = 3.94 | 1.98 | 3.18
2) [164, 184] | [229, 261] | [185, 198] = -0.07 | 2.11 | 2.71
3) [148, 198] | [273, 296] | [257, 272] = -0.76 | 2.29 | 3.19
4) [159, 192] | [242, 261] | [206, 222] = 0.44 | 2.14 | 3.17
